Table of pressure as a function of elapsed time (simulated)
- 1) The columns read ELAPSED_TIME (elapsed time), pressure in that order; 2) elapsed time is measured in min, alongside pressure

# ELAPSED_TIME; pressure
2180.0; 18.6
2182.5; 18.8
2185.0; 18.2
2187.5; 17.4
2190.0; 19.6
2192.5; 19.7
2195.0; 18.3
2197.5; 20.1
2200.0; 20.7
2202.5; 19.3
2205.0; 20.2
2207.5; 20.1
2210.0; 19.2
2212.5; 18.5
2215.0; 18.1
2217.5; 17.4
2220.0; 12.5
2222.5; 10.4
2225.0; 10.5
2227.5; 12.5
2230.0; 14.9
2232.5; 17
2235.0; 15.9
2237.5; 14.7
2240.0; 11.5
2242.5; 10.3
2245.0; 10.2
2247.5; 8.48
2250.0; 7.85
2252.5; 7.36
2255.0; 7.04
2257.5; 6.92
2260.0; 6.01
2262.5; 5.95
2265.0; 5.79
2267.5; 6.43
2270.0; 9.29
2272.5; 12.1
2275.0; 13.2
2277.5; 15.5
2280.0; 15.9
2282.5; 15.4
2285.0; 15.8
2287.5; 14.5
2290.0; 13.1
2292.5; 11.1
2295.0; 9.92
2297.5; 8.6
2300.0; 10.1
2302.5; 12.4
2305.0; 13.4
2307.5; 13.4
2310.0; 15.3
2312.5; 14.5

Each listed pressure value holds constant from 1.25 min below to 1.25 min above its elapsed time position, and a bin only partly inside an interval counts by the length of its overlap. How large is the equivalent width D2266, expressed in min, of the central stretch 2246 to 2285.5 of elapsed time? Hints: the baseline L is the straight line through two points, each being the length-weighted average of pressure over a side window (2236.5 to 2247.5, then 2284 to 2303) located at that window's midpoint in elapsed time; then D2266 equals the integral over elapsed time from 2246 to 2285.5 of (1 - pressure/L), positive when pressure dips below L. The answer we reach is 6.0 min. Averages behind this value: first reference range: 11.2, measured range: 9.83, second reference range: 11.9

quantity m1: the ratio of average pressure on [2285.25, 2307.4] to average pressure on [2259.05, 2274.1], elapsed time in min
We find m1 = 1.5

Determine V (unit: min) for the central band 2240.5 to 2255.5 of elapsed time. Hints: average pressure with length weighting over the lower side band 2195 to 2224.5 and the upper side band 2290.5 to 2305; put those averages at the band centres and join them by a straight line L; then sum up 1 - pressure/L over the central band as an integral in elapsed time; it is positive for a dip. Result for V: 6.1 min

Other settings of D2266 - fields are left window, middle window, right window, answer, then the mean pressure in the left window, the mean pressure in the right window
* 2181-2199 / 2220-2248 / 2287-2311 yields 6.3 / 18.9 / 12.1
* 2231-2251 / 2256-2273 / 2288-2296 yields 6.6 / 12.1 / 11.7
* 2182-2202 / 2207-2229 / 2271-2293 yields 3.0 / 19.1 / 14.1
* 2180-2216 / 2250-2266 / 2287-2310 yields 8.9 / 19.1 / 11.9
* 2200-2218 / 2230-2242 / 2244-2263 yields -2.3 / 19.2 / 7.5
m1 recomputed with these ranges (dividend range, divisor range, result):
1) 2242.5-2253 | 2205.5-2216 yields 0.46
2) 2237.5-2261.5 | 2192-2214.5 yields 0.45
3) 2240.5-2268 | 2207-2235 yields 0.49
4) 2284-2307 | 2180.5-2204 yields 0.63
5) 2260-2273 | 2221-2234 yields 0.57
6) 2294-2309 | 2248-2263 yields 1.63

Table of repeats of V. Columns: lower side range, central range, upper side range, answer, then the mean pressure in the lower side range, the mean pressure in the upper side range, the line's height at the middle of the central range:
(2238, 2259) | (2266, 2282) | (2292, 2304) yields -3.9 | 8.89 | 10.4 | 9.69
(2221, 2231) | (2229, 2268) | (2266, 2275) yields 4.4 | 12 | 9.72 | 10.9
